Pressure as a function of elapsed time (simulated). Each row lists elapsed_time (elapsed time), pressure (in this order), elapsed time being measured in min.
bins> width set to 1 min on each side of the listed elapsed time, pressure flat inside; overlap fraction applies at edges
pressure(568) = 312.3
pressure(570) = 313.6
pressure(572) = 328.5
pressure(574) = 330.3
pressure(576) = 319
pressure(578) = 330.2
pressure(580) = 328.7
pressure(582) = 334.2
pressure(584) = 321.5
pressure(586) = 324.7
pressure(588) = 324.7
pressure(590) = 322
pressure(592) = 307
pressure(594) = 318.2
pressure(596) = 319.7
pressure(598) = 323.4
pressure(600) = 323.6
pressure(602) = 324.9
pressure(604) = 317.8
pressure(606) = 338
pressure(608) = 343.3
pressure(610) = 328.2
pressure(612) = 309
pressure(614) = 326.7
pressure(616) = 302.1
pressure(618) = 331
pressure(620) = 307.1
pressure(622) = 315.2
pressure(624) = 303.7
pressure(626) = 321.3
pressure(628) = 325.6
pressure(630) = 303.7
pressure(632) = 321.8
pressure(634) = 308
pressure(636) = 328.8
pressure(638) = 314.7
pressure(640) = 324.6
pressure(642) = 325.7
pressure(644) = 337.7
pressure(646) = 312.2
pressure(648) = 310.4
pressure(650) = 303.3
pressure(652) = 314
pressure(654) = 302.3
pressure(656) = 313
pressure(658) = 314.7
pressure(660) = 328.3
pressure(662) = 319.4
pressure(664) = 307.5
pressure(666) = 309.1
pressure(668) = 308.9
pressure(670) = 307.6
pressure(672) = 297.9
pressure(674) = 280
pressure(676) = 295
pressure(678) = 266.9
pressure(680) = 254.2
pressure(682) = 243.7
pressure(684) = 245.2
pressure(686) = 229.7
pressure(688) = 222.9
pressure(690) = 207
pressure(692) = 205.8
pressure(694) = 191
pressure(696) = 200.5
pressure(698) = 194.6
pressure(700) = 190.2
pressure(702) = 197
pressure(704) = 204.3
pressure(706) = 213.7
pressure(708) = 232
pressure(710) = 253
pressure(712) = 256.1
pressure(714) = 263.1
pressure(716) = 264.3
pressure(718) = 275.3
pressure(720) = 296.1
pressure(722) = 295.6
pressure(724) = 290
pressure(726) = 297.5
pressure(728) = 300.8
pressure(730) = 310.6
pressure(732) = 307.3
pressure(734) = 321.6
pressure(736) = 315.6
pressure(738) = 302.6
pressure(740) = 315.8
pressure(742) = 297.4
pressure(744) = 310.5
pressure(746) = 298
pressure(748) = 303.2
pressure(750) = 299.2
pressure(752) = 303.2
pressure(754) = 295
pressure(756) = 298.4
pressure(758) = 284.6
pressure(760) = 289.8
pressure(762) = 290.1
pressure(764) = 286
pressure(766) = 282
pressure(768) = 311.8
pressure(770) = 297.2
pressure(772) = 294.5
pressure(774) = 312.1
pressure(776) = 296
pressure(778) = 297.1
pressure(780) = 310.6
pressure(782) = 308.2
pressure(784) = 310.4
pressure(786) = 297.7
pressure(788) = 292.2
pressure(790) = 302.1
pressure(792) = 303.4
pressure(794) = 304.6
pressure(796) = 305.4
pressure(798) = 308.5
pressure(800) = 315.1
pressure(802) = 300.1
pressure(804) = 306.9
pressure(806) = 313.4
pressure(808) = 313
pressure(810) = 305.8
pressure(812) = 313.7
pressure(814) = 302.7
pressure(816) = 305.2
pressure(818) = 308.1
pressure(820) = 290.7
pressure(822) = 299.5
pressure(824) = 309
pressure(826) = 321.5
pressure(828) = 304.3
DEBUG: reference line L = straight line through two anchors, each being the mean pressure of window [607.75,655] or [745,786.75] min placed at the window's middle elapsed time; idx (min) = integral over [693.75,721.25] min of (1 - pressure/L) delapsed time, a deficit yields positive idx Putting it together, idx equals 6.6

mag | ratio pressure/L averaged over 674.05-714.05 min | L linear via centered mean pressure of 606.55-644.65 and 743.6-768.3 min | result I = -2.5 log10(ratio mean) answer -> 0.320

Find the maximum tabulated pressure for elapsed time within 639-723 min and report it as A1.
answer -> 337.7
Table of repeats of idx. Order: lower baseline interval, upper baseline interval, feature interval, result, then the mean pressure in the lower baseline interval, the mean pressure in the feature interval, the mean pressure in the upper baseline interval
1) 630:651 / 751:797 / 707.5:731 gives 2.1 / 318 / 279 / 299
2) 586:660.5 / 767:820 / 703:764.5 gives 4.7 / 319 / 286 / 305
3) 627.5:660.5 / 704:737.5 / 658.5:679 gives 0.2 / 317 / 302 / 279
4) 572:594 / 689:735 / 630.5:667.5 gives -3.8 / 324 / 316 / 251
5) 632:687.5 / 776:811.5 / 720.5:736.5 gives -0.1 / 300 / 304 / 305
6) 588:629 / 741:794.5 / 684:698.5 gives 4.6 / 320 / 210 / 299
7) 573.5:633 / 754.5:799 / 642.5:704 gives 8.5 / 321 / 270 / 299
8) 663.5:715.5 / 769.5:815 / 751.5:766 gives -0.3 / 245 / 291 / 305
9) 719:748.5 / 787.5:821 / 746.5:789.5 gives 1.0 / 304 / 298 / 306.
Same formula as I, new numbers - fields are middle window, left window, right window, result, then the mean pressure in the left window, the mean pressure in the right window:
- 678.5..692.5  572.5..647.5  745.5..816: 0.32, 322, 302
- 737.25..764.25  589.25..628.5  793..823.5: 0.04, 320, 306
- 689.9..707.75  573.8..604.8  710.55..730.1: 0.39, 323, 283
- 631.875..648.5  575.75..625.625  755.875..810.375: -0.01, 322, 301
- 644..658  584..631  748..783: 0.01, 320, 298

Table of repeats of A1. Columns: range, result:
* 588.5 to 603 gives 324.9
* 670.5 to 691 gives 297.9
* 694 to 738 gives 321.6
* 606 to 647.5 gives 343.3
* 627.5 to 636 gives 328.8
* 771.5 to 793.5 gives 312.1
